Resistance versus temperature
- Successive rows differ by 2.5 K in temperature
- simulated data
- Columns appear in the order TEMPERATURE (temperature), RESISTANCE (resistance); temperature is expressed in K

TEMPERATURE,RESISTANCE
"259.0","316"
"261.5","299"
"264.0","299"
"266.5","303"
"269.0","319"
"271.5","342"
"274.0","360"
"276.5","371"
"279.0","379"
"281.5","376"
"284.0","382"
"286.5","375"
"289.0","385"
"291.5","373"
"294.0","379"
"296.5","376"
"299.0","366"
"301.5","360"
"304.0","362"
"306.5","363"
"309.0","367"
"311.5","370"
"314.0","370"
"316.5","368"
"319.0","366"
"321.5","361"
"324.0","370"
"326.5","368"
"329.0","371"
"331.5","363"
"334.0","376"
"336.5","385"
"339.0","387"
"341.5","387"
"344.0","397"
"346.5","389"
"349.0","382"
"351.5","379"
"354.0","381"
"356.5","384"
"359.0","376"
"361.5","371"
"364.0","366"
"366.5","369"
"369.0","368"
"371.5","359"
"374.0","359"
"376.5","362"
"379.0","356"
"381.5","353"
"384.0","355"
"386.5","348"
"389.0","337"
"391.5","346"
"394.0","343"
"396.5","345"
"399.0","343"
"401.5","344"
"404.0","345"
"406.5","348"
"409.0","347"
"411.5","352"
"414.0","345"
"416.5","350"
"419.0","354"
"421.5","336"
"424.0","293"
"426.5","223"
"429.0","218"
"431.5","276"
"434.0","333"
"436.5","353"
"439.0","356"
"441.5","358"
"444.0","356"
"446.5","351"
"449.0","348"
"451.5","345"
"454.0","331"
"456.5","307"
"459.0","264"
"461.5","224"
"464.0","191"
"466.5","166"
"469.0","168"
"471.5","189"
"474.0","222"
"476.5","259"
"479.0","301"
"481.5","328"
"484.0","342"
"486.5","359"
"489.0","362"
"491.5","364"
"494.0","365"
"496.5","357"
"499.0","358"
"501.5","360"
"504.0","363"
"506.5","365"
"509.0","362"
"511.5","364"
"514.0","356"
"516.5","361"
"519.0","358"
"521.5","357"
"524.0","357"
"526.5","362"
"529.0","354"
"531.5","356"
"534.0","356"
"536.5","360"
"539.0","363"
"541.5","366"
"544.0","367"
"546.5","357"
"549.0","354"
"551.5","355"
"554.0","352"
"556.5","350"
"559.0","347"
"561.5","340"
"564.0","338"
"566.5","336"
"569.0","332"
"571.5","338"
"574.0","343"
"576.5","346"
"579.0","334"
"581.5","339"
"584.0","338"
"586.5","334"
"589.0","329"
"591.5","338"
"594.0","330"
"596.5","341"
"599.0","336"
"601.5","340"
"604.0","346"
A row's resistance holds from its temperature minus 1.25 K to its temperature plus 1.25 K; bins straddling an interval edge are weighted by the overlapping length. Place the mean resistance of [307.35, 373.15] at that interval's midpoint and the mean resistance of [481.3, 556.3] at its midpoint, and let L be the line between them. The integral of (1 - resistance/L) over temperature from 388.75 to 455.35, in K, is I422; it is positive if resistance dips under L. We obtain 6.27 K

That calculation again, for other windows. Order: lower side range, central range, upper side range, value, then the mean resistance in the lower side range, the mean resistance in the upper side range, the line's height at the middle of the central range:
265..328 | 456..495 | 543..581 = 8.5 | 364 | 346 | 352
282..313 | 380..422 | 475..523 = 1.5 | 372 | 349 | 360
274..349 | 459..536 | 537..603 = 7.2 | 374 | 344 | 352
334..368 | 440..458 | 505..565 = 1.3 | 381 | 357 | 368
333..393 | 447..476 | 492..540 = 8.8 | 370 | 360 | 363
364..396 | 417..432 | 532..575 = 2.8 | 355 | 350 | 354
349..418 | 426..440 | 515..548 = 2.4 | 357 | 359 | 358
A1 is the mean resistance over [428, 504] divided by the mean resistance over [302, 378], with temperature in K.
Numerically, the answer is 0.8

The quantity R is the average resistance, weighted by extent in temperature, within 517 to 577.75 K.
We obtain 352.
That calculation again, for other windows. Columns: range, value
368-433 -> 335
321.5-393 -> 369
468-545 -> 338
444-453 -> 349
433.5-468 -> 304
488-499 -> 362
